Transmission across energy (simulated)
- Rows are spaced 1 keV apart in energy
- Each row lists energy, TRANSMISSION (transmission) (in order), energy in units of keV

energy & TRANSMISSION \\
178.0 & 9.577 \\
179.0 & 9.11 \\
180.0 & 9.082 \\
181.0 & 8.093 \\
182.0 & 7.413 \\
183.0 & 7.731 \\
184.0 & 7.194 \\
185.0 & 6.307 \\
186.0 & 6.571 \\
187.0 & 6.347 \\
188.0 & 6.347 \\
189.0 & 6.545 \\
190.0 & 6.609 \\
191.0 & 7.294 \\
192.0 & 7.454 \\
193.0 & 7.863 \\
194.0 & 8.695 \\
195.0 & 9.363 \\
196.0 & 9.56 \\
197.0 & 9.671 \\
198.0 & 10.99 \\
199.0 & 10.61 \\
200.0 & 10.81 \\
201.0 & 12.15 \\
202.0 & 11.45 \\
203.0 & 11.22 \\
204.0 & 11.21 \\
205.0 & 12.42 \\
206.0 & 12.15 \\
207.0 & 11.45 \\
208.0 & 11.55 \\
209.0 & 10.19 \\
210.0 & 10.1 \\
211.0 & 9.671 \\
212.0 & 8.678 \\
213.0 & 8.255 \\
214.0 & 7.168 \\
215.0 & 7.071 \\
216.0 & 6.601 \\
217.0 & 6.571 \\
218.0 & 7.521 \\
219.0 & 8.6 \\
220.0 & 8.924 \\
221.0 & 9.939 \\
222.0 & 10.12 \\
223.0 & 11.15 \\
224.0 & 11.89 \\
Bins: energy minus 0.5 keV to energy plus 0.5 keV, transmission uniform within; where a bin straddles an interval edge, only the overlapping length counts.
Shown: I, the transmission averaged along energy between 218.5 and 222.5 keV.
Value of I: 9.4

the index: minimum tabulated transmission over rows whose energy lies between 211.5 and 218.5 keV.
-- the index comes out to 6.571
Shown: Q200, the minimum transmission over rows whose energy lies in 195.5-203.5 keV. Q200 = 9.56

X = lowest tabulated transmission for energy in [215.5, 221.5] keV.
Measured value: 6.571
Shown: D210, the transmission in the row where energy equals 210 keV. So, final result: 10.1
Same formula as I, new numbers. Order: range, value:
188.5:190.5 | 6.58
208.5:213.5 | 9.38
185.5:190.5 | 6.48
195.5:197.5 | 9.62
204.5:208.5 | 11.9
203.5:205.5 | 11.8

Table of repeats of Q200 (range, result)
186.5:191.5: 6.347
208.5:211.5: 9.671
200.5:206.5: 11.21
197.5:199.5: 10.61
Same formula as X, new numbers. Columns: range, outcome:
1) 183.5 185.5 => 6.307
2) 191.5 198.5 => 7.454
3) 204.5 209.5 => 10.19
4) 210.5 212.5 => 8.678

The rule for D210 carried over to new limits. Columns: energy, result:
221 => 9.939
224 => 11.89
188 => 6.347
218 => 7.521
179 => 9.11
